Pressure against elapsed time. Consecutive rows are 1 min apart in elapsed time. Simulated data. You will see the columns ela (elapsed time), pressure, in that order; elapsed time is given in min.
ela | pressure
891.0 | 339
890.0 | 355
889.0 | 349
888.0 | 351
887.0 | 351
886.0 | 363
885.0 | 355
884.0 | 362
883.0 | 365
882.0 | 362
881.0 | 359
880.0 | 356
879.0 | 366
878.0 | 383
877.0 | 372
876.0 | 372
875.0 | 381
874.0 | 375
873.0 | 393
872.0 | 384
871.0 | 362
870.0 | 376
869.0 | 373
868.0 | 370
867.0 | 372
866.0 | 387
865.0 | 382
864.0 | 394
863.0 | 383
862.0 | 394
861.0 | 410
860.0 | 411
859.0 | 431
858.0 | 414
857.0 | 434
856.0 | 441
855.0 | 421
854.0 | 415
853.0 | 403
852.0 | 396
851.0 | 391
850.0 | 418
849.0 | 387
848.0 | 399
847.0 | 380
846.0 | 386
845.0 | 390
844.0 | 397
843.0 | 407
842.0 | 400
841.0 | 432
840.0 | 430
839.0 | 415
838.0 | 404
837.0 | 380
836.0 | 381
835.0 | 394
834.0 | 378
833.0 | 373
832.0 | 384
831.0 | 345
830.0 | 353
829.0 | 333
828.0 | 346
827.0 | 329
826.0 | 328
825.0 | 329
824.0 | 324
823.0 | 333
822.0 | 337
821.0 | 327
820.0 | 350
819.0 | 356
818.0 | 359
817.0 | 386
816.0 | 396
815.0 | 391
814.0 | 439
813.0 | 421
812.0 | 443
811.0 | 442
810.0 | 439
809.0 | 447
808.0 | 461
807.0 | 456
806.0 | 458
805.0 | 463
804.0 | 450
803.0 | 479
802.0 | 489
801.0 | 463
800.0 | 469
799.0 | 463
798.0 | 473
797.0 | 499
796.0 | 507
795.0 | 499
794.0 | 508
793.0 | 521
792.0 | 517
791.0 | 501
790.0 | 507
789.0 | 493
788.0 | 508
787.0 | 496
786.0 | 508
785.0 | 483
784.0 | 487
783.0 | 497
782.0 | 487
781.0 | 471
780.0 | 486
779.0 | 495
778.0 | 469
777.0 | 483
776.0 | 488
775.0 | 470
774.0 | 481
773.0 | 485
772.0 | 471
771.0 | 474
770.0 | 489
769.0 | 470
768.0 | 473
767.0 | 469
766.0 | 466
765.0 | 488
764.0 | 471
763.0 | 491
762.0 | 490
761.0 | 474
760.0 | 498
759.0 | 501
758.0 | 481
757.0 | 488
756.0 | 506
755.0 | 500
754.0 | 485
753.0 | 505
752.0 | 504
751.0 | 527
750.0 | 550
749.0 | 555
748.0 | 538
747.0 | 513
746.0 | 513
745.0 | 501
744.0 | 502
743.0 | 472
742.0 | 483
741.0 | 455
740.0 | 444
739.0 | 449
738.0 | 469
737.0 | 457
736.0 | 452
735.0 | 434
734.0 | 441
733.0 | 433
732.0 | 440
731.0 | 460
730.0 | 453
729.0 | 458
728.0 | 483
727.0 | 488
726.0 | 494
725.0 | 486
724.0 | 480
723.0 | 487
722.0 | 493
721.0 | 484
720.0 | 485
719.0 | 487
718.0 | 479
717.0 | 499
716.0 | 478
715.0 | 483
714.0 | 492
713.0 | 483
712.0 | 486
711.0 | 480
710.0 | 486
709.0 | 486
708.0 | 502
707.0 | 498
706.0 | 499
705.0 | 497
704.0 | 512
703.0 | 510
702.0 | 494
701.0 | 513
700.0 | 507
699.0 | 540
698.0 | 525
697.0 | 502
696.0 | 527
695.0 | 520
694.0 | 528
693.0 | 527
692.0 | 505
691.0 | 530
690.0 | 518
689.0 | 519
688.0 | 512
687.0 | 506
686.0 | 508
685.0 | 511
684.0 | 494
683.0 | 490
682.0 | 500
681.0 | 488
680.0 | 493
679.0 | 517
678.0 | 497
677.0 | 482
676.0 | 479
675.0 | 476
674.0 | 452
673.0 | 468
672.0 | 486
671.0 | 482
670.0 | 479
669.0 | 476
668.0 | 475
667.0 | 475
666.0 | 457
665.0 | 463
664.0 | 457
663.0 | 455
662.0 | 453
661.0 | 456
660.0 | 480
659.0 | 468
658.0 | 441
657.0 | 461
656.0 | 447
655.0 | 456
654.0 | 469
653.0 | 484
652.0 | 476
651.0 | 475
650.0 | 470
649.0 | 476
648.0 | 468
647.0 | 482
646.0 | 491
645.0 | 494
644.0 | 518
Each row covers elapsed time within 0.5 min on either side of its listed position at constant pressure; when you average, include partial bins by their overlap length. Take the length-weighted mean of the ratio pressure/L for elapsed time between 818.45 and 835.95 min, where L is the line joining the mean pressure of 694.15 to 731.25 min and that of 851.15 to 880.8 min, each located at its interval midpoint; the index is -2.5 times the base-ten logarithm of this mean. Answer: 0.19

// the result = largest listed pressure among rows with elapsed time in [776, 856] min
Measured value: 521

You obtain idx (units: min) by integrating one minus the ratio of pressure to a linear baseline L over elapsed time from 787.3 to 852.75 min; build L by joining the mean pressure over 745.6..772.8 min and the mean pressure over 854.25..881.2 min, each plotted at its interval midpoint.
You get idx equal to 3.1 min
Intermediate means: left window 496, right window 389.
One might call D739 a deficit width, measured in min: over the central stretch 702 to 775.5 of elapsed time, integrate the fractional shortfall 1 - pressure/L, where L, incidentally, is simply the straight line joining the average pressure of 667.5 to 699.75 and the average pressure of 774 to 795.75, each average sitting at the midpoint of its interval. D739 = 1.8 min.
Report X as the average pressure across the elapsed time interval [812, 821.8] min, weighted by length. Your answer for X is 382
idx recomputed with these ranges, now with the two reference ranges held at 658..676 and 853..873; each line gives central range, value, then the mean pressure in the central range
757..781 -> -2.8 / 481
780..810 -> -4.4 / 484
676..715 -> -4.0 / 504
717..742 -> -1.2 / 467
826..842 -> 1.2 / 378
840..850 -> 0.1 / 400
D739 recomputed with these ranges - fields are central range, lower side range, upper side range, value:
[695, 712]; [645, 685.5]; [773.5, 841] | -1.5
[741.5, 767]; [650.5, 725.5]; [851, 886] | -2.7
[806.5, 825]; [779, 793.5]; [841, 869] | 2.6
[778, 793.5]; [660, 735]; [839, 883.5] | -2.1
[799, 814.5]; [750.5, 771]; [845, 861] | -0.2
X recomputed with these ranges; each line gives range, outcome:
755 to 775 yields 483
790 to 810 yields 480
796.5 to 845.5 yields 403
